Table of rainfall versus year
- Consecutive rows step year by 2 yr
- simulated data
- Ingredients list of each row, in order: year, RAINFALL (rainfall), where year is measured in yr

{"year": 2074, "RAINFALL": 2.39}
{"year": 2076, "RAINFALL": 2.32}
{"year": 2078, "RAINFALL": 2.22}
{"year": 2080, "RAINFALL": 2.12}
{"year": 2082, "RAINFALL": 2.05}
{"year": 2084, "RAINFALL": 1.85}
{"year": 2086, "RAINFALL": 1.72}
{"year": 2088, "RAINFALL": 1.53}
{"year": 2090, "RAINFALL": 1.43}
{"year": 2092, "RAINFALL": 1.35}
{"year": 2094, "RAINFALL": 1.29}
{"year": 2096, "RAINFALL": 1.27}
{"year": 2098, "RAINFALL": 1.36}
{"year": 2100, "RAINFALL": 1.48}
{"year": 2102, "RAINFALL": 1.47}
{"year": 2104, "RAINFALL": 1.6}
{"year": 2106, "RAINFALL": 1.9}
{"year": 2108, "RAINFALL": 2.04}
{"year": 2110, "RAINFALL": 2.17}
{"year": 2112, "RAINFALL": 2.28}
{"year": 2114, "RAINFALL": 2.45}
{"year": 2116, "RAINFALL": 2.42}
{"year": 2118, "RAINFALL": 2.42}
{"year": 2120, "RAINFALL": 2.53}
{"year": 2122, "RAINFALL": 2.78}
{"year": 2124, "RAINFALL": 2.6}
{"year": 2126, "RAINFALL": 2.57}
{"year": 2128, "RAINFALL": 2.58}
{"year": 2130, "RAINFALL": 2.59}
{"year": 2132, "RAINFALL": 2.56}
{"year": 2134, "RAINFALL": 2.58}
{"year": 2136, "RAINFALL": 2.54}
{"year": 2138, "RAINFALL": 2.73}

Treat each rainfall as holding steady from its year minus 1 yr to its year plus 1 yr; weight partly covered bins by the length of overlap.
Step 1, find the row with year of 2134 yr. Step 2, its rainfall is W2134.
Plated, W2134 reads 2.58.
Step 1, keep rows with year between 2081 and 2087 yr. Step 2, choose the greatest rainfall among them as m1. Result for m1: 2.05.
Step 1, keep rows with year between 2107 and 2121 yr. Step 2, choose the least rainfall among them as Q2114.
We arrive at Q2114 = 2.04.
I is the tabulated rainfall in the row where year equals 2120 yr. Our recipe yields 2.53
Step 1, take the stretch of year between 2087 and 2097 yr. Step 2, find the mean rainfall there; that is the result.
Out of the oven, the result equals 1.37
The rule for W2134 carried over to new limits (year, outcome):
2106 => 1.9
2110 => 2.17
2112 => 2.28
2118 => 2.42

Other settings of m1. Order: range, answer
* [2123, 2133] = 2.6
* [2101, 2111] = 2.17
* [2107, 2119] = 2.45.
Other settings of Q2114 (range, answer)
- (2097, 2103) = 1.36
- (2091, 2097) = 1.27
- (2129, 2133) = 2.56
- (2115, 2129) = 2.42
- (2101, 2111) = 1.47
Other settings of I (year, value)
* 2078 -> 2.22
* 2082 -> 2.05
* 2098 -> 1.36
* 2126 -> 2.57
